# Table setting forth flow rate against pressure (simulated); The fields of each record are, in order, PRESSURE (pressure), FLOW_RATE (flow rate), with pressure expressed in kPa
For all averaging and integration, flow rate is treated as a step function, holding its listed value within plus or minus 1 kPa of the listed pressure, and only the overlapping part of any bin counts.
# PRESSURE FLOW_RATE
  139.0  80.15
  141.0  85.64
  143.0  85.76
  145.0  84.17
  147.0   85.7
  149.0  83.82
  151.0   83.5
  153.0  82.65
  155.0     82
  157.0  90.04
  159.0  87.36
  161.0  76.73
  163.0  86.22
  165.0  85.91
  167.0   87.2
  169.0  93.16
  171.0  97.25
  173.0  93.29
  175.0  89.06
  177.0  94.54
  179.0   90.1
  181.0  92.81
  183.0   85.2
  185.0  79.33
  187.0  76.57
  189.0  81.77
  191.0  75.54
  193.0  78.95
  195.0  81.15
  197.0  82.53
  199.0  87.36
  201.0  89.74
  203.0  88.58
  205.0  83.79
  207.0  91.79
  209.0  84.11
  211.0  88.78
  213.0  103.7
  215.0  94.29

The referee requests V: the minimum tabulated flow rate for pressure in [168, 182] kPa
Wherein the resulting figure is 89.06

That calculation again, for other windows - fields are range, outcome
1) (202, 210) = 83.79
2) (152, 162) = 76.73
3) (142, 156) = 82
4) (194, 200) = 81.15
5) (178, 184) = 85.2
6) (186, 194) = 75.54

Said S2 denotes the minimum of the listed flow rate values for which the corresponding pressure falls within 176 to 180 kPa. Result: 90.1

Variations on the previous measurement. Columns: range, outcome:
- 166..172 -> 87.2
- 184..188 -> 76.57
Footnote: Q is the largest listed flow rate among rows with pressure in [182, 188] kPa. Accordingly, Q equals 85.2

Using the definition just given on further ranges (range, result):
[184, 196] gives 81.77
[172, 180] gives 94.54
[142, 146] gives 85.76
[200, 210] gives 91.79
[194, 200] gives 87.36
